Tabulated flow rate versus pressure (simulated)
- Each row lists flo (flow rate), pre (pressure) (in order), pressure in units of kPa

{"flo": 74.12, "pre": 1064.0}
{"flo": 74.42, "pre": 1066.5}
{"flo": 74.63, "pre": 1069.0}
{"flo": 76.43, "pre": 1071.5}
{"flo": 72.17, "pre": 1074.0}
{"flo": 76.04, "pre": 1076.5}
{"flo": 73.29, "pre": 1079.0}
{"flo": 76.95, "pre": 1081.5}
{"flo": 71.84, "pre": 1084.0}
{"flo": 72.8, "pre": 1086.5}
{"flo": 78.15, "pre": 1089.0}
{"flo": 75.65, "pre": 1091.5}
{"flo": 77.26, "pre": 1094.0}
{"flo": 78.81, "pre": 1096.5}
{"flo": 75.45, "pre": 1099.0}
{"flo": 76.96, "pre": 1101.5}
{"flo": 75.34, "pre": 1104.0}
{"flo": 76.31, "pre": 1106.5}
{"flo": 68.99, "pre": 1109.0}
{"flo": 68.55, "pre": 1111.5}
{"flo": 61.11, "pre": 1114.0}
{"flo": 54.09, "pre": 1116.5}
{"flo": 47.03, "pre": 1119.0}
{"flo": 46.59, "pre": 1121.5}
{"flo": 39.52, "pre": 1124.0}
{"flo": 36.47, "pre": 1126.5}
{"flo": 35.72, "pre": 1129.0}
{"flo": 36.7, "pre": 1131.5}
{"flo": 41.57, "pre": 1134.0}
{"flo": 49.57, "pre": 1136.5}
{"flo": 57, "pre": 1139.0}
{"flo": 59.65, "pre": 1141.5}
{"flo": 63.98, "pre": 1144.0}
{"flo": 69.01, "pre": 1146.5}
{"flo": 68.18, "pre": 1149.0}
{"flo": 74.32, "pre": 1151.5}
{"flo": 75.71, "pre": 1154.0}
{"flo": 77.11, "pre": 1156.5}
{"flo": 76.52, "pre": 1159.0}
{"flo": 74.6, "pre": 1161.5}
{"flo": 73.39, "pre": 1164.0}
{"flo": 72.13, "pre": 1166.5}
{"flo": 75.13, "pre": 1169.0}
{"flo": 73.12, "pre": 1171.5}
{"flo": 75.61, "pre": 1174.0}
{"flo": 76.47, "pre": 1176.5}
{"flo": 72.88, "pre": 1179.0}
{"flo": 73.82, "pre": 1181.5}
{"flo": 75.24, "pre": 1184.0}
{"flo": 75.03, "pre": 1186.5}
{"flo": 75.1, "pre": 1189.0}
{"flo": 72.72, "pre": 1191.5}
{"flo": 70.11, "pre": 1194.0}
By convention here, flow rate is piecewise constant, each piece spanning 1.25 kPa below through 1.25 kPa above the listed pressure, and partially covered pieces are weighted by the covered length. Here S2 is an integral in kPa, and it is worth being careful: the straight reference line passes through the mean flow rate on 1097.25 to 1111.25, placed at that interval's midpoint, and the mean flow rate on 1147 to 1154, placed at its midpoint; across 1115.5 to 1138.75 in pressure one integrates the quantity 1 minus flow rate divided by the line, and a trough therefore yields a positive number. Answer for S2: 9.41 kPa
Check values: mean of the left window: 74.3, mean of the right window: 71.8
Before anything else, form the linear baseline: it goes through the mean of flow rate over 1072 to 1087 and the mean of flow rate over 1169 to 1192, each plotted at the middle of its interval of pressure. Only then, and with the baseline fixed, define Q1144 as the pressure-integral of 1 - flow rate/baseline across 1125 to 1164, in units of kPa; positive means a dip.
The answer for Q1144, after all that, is 7.5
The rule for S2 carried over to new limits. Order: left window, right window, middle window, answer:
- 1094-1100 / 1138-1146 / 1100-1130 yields 5.8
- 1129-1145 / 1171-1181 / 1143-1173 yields -4.7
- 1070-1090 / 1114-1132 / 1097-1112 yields -4.5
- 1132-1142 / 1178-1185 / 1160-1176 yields -1.8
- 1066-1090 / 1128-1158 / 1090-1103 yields -1.2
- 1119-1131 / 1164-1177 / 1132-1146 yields -0.9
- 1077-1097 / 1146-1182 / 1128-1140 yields 4.9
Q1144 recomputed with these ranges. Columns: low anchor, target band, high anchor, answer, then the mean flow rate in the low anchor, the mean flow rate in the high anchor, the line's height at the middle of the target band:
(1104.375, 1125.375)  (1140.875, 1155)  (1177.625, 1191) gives -0.6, 58.4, 74.3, 66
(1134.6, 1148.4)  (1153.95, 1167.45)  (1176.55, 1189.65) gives -1.7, 59.4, 74.6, 66.4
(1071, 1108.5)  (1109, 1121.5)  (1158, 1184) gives 2.9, 75.4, 74.4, 75.1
